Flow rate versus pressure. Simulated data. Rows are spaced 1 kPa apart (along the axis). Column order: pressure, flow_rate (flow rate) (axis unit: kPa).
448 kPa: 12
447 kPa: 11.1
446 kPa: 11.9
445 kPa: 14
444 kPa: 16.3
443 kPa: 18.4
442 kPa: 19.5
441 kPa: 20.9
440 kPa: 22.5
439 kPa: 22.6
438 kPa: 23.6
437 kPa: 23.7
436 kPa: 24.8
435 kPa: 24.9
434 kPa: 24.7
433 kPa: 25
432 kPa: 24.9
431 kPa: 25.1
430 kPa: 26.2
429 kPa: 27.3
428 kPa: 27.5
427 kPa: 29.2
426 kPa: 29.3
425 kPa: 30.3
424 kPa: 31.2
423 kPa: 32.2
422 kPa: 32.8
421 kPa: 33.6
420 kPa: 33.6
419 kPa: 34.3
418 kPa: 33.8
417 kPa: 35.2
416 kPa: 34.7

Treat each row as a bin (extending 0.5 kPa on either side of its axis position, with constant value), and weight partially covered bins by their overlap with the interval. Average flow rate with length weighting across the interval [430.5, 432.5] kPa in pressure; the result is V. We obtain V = 25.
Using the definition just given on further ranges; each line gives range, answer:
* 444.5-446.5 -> 12.9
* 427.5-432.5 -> 26.2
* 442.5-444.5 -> 17.4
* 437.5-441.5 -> 22.4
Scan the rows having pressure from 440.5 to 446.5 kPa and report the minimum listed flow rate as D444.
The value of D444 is 11.9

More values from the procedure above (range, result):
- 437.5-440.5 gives 22.5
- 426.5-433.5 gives 24.9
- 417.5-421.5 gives 33.6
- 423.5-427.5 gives 29.2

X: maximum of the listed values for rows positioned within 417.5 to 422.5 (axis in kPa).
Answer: 34.3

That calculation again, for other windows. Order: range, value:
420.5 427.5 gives 33.6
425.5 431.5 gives 29.3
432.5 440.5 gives 25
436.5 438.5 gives 23.7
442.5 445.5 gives 18.4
